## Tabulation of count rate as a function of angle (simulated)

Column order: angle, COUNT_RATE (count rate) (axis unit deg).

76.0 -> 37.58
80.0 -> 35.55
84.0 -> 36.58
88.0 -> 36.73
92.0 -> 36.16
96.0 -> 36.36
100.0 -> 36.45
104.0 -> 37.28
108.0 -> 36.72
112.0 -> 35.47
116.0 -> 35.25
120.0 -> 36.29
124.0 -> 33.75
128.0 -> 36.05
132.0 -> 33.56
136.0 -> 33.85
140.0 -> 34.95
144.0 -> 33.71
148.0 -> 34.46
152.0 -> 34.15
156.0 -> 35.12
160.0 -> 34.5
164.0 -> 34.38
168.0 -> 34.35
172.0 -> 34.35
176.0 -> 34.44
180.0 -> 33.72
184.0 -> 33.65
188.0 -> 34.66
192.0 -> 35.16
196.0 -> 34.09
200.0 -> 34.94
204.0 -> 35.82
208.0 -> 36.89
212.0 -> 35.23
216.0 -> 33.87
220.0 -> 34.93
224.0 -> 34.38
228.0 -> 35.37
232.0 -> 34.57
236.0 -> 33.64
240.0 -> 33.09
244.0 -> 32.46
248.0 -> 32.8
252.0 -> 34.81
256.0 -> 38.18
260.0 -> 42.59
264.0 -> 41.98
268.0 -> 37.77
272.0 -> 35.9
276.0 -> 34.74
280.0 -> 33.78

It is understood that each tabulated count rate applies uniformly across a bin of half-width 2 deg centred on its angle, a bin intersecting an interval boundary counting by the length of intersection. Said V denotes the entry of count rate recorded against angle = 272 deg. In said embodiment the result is 35.9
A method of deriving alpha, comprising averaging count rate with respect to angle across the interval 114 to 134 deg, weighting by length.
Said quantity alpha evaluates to 35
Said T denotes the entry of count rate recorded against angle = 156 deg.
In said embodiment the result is 35.12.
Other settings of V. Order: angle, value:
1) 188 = 34.66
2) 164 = 34.38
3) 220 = 34.93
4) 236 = 33.64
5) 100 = 36.45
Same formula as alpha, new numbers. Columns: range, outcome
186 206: 34.9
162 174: 34.4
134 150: 34.2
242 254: 33.4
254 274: 39.3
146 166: 34.5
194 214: 35.4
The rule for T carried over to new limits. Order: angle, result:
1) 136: 33.85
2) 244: 32.46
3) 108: 36.72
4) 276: 34.74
